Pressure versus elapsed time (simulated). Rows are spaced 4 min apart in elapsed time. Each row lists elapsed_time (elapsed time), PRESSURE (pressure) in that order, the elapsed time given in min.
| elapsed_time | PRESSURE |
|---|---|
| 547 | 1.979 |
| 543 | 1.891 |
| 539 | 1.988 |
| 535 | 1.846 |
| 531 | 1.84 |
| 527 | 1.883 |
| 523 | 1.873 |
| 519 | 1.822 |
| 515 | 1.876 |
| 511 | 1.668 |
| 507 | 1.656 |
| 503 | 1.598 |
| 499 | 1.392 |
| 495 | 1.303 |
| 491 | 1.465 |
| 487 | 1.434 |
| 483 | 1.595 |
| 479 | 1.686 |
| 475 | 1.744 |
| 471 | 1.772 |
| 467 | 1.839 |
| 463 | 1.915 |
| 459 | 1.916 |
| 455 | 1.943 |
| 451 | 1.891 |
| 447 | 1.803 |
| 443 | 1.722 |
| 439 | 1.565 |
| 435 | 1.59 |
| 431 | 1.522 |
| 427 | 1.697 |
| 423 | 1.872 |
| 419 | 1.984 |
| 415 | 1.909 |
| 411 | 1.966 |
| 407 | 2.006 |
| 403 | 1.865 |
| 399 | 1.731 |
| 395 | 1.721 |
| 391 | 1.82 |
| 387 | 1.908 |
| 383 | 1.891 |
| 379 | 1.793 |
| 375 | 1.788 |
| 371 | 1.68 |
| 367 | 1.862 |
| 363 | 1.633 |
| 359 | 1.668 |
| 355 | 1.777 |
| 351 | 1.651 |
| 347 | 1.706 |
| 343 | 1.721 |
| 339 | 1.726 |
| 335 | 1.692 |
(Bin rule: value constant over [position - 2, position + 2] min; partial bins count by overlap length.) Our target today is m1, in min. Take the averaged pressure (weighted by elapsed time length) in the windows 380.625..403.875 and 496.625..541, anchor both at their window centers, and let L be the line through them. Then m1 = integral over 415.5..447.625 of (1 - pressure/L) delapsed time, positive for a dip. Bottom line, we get 1.4 min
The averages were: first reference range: 1.82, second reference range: 1.76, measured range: 1.72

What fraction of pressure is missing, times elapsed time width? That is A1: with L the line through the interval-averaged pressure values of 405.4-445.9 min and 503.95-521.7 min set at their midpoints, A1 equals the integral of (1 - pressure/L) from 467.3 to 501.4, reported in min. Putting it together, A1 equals 3.8 min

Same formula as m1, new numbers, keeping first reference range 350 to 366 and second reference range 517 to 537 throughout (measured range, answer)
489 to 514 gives 4.1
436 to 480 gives -0.2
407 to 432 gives -1.4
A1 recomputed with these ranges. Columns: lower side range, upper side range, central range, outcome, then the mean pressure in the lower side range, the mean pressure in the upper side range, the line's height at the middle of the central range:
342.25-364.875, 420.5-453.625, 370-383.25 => -0.7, 1.69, 1.72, 1.7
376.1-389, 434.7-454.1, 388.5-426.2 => -1.3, 1.86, 1.74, 1.81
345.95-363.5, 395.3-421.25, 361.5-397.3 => -0.1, 1.69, 1.9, 1.79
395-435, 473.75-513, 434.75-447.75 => 0.5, 1.82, 1.55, 1.73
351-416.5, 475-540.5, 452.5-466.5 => -1.5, 1.81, 1.68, 1.73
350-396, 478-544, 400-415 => -1.5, 1.77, 1.69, 1.75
